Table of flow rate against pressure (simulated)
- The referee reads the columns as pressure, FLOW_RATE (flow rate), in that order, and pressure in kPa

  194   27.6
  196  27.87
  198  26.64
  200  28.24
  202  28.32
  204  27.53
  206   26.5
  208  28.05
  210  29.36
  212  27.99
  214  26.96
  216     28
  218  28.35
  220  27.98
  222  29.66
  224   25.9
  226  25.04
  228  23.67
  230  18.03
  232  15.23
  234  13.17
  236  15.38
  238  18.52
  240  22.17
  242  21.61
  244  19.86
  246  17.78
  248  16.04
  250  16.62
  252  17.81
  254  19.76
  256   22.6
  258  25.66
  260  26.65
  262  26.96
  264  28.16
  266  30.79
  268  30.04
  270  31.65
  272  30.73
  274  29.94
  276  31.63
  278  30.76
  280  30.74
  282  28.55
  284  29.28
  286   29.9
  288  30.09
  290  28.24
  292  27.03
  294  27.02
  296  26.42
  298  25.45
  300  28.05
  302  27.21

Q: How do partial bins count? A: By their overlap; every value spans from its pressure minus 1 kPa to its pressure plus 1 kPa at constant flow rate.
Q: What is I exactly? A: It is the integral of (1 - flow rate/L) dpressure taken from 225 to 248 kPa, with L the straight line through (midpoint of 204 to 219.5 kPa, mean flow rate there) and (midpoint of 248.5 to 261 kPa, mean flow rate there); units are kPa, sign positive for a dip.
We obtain 4.9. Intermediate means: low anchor 27.9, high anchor 21.3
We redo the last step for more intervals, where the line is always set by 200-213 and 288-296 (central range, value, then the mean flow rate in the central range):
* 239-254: 4.8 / 18.9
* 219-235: 3.2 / 22.3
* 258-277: -1.1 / 29.4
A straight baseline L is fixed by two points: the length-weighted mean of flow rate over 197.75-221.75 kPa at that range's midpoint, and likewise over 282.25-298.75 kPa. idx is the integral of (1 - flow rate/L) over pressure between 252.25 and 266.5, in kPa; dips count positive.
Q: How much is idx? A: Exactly 1.4 kPa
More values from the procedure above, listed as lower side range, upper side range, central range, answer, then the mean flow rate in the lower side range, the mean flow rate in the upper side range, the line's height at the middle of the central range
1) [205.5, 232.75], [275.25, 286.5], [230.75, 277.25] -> 8.90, 25.8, 30.1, 28.3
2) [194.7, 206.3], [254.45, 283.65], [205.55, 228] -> 0.31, 27.6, 28.8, 27.9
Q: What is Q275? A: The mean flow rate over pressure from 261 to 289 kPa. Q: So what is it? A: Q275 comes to 29.9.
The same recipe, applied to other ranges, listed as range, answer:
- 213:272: 23.2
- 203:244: 23.9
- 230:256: 18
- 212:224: 28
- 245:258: 19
